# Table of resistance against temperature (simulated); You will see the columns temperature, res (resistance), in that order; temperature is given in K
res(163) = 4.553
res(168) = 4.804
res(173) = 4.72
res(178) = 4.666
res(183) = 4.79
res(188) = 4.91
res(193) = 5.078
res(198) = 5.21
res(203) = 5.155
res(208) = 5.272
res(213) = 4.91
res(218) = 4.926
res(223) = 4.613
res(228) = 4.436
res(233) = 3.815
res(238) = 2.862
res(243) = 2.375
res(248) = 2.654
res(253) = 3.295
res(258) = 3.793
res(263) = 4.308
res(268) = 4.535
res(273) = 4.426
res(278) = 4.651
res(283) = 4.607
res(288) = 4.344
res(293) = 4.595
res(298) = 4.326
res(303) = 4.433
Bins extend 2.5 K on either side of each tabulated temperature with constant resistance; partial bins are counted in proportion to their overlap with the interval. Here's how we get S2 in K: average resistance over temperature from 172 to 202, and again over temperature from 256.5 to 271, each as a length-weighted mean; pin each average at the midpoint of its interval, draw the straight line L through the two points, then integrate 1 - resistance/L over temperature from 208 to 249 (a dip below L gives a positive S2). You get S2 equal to 5.6 K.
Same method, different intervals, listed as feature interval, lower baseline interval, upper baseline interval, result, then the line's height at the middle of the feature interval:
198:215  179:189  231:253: -4.3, 4.09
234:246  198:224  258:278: 4.9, 4.69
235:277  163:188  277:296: 9.3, 4.59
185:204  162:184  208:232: -1.4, 4.72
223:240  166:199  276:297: 3.1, 4.71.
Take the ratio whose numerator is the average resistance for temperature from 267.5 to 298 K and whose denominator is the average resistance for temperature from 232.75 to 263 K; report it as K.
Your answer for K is 1.4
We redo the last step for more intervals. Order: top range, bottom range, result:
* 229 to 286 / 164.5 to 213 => 0.76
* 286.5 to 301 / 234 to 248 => 1.61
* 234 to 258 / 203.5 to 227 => 0.60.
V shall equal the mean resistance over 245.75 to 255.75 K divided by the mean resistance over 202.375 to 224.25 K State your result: 0.60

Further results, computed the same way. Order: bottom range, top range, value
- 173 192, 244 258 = 0.64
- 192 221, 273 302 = 0.88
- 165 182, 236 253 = 0.58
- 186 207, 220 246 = 0.71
